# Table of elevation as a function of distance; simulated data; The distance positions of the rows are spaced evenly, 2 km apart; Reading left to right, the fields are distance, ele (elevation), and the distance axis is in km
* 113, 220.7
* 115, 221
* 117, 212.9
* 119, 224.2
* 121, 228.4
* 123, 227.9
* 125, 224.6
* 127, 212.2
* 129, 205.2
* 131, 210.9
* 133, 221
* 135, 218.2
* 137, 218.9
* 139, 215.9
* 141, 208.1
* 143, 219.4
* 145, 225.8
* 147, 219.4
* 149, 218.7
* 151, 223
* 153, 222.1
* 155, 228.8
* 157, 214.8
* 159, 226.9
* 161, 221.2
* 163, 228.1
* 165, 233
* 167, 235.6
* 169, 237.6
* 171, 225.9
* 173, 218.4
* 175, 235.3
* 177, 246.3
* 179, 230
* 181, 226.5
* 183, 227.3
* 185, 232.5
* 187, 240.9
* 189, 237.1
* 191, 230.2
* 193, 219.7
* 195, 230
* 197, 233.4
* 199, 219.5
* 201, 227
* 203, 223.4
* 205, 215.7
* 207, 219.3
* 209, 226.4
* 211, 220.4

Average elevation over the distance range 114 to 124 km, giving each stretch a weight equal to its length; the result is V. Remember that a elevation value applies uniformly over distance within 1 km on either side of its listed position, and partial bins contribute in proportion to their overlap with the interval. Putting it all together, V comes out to 223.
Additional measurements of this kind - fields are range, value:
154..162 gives 223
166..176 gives 231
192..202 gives 226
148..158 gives 221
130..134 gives 216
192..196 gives 225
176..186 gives 233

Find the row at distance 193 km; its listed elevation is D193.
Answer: 219.7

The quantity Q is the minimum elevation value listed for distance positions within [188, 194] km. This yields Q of 219.7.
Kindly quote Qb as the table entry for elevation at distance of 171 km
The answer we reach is 225.9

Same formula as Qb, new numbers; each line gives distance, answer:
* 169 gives 237.6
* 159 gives 226.9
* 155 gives 228.8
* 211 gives 220.4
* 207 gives 219.3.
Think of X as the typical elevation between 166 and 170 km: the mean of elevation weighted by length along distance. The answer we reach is 237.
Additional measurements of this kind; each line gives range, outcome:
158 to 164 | 225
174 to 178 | 241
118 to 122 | 226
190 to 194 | 225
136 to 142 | 214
